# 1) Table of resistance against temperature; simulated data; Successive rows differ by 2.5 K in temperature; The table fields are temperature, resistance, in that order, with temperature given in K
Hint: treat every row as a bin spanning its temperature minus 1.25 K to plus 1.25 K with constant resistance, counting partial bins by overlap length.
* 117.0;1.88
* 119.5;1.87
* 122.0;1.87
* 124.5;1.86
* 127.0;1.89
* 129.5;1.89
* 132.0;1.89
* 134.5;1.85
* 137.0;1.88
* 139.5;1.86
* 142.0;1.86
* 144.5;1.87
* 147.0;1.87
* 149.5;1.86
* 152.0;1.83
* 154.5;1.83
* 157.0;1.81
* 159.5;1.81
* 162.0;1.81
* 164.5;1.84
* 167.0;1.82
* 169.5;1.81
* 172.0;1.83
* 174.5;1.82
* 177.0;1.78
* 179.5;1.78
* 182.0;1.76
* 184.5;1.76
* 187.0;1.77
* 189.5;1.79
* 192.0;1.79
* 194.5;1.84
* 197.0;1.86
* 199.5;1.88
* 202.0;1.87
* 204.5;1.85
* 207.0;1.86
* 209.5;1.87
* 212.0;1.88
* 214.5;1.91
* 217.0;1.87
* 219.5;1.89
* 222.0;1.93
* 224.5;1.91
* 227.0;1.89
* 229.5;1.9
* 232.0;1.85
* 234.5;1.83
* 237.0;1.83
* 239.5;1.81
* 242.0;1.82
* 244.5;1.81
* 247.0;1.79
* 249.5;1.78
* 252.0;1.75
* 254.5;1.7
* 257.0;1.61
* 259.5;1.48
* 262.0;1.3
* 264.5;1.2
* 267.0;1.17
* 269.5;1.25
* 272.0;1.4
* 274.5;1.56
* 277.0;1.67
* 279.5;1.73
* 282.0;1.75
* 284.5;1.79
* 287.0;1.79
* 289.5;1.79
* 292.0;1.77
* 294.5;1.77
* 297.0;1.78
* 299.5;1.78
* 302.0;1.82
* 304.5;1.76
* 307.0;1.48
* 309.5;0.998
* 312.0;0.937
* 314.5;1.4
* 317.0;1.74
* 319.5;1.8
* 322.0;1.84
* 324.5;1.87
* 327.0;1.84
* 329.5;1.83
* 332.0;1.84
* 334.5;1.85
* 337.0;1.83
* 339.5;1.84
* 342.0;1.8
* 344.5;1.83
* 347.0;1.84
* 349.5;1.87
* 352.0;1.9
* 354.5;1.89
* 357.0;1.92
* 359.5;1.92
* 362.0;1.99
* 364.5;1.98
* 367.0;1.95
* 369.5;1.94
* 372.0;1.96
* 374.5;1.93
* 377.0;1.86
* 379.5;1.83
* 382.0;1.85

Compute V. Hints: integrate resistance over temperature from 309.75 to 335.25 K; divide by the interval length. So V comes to 1.66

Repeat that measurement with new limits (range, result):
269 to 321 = 1.61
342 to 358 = 1.87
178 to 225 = 1.84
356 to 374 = 1.95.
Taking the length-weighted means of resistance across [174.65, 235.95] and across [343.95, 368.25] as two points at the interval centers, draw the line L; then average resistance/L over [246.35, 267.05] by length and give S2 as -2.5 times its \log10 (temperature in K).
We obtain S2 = 0.21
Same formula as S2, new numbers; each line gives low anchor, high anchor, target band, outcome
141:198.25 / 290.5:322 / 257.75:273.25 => 0.26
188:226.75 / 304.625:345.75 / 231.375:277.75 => 0.12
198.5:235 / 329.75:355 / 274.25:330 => 0.11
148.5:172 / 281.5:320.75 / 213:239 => -0.09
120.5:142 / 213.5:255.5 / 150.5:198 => 0.03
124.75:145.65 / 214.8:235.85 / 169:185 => 0.05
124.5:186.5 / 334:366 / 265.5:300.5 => 0.14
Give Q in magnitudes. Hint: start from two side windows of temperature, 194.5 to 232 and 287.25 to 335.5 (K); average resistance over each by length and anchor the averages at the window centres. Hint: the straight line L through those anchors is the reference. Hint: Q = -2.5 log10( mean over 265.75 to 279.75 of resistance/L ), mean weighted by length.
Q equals 0.21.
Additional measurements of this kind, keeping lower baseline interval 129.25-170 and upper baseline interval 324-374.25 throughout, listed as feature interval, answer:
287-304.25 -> 0.054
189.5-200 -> 0.013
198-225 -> -0.014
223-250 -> 0.013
